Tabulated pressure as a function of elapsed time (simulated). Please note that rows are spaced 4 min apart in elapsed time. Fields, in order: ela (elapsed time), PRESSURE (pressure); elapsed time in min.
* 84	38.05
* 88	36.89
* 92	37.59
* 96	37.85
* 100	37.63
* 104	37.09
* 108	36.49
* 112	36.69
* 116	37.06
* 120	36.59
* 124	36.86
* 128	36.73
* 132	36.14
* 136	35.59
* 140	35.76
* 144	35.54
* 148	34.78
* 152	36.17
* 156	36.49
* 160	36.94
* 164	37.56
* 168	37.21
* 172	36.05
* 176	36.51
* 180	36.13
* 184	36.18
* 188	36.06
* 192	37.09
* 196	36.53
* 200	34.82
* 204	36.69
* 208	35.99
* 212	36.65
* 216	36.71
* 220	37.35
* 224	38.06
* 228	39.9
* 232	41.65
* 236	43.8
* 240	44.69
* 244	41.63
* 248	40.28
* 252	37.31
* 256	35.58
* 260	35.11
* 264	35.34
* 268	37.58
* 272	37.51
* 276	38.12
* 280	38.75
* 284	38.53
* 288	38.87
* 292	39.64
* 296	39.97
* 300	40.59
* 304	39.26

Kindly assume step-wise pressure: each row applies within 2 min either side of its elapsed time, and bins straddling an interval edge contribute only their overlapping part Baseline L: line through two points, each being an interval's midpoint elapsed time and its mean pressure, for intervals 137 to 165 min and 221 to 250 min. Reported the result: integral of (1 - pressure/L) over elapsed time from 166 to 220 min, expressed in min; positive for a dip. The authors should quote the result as 3.17 min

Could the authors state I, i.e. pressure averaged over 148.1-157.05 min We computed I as 36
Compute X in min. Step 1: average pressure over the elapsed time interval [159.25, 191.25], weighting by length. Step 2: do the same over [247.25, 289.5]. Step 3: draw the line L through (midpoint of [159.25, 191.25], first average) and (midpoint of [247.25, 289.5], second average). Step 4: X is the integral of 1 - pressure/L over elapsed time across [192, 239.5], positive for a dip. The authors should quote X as -1.6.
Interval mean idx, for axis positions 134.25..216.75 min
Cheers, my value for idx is 36.3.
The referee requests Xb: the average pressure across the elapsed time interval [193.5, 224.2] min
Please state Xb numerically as 36.5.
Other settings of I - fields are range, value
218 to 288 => 38.9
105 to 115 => 36.7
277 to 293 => 38.9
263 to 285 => 37.7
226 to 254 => 41.3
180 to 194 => 36.4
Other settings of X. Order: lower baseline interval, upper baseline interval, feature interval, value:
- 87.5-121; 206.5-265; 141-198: 2.4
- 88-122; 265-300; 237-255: -1.2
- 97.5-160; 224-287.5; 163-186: 0.5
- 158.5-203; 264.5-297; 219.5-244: -2.4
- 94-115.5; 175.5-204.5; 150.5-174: -0.1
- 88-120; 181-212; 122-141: 0.3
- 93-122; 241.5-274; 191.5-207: 0.5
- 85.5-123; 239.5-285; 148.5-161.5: 0.4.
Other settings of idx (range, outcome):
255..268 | 35.7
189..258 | 38.5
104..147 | 36.3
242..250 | 41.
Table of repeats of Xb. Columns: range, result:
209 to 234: 38.3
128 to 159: 35.9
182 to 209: 36.2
